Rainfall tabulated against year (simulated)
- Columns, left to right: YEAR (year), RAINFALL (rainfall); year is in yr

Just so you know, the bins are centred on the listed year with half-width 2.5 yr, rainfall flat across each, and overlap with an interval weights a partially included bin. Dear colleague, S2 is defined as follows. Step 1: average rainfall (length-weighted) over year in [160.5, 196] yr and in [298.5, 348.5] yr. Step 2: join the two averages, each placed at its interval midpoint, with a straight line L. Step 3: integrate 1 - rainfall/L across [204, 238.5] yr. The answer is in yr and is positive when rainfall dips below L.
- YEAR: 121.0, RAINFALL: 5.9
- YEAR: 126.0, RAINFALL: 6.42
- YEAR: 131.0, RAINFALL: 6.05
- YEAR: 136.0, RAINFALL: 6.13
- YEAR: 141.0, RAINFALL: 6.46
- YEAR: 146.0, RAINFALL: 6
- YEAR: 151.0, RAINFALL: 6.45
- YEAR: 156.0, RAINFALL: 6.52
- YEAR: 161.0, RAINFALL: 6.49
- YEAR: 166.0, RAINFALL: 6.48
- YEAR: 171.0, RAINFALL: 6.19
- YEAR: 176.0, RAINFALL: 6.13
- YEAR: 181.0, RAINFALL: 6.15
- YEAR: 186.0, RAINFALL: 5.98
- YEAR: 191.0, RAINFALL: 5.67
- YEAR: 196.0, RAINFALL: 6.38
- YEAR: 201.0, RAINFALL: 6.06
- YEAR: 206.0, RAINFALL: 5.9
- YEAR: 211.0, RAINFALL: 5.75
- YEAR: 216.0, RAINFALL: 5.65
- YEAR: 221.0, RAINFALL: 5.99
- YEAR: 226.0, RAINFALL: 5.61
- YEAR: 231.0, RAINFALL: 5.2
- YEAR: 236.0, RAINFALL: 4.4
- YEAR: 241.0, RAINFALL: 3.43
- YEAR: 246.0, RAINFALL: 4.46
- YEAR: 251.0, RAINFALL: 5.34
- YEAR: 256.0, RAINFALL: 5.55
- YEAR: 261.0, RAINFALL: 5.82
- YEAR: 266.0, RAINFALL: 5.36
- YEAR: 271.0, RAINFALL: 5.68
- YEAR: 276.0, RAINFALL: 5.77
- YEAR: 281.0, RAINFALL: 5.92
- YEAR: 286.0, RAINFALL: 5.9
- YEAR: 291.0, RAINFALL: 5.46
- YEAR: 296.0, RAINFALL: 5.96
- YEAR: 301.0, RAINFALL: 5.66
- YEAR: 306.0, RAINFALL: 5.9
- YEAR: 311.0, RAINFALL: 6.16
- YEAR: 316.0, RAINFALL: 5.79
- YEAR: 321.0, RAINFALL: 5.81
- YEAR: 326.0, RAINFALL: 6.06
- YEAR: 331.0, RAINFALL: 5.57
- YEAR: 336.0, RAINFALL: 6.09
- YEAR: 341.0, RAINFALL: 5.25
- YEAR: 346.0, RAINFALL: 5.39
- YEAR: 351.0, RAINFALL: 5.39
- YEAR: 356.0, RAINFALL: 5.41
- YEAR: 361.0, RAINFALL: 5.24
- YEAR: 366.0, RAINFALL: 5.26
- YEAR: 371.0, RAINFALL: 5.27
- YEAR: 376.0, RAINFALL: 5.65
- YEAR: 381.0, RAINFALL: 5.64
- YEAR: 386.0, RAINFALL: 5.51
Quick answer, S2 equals 3.1 yr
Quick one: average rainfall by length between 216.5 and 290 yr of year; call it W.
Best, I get 5.33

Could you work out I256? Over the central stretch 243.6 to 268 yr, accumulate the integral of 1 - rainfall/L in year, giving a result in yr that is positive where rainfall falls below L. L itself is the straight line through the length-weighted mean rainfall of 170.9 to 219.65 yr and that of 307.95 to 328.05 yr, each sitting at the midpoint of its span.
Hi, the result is 2.68 yr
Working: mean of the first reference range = 5.98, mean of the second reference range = 5.95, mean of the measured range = 5.31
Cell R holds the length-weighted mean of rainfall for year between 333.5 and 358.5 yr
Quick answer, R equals 5.51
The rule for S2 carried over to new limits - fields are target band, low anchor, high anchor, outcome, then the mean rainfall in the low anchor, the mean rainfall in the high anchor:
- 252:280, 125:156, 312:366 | 1.00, 6.27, 5.6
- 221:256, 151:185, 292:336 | 6.96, 6.32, 5.86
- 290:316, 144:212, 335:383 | -0.85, 6.16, 5.44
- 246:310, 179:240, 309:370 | -0.24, 5.67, 5.61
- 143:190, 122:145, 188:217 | -1.33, 6.22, 5.92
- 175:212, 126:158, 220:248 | -3.84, 6.28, 4.79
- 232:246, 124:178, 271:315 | 4.33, 6.3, 5.83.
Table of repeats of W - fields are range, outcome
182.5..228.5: 5.89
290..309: 5.78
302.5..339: 5.9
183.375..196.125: 5.94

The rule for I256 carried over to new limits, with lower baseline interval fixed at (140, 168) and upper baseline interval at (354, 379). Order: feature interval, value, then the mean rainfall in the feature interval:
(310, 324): -0.7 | 5.9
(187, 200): 0.4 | 6.02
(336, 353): 0.1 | 5.45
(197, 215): 0.7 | 5.92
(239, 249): 3.2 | 4.04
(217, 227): 0.4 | 5.81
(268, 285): 0.0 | 5.79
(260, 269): 0.5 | 5.56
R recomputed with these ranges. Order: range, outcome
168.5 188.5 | 6.11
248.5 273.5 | 5.55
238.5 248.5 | 3.95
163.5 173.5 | 6.34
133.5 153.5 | 6.26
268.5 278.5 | 5.72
